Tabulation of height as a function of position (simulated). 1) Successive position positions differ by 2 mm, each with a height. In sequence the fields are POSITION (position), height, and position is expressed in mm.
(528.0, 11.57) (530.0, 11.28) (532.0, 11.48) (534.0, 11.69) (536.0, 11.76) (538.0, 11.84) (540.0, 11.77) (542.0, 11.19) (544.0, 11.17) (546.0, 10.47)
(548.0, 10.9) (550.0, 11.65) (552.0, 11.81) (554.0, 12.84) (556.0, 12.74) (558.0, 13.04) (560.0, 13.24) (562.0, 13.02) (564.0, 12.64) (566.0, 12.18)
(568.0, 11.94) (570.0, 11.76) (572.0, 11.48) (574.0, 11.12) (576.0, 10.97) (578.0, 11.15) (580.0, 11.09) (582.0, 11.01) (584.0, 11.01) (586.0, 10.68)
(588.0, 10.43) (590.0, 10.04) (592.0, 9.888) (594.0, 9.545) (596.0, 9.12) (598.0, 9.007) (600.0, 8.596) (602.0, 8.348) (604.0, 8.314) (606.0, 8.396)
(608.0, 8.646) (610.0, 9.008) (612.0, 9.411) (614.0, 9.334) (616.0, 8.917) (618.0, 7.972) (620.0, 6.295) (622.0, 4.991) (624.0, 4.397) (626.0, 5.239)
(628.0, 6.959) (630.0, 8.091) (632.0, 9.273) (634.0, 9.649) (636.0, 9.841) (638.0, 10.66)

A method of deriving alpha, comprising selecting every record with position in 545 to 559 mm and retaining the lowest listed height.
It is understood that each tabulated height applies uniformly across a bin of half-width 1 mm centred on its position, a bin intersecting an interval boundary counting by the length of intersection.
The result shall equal 10.47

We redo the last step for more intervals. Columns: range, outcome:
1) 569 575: 11.12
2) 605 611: 8.396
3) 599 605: 8.314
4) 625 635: 5.239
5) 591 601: 8.596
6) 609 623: 4.991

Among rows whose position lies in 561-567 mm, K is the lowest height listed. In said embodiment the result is 12.18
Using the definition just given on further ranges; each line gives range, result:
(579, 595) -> 9.545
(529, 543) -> 11.19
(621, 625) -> 4.397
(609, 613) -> 9.008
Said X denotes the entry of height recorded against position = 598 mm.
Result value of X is 9.007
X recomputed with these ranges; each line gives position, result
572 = 11.48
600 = 8.596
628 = 6.959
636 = 9.841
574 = 11.12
